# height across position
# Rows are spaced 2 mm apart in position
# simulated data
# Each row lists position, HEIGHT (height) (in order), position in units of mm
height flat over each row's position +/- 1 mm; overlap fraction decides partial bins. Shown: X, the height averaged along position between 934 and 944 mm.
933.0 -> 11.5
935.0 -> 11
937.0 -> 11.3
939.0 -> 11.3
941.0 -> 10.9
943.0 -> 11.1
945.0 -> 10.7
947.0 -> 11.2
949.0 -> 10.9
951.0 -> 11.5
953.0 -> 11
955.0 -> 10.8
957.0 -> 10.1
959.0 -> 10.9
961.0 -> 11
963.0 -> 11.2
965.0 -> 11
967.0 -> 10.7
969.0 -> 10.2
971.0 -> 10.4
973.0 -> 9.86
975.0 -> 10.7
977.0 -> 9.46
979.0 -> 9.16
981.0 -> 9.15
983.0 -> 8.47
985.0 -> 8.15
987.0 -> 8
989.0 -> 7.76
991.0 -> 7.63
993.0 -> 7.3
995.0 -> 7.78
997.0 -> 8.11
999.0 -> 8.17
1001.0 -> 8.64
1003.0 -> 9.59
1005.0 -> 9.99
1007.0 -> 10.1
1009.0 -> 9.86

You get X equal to 11.1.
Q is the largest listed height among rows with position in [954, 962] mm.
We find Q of 11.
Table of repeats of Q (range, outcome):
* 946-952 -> 11.5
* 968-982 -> 10.7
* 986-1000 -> 8.17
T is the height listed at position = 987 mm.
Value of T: 8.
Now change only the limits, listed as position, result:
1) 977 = 9.46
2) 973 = 9.86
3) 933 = 11.5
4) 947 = 11.2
